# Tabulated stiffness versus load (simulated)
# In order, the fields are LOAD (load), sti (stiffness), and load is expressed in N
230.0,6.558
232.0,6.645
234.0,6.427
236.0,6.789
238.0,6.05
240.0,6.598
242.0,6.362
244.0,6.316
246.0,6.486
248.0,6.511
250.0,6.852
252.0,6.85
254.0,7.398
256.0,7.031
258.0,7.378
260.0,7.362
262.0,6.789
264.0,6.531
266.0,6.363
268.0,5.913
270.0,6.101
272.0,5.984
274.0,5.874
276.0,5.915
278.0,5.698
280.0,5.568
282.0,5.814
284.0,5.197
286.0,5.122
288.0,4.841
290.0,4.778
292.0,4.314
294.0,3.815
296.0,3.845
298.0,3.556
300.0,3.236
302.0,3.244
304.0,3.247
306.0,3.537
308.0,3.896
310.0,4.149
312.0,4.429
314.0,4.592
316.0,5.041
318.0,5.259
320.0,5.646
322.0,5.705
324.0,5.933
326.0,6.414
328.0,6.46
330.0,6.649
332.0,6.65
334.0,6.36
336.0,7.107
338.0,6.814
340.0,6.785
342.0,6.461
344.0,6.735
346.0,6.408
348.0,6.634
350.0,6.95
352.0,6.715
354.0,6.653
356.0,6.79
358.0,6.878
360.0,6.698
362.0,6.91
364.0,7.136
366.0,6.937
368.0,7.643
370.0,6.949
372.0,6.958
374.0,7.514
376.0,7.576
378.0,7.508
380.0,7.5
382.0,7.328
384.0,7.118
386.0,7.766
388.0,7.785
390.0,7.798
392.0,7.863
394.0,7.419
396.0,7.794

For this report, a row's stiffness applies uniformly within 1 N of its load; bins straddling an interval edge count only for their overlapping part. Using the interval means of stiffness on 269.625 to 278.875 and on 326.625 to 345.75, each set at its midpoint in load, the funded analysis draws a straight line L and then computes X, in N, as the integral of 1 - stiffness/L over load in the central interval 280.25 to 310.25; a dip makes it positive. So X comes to 9.4 N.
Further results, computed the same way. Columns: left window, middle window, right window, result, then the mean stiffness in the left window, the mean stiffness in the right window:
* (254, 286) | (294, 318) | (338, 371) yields 9.4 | 6.24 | 6.83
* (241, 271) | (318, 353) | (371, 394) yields 3.6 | 6.68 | 7.52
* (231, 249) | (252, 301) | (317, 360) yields 6.4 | 6.46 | 6.48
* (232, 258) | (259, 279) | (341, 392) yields 1.5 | 6.67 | 7.11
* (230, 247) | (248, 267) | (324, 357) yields -1.3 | 6.46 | 6.64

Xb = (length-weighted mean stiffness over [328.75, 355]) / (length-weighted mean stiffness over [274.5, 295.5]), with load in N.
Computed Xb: 1.3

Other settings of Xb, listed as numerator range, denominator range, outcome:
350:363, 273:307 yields 1.49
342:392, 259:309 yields 1.41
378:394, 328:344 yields 1.13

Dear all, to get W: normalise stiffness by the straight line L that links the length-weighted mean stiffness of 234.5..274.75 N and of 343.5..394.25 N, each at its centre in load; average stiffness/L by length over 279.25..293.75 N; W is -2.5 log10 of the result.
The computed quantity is 0.32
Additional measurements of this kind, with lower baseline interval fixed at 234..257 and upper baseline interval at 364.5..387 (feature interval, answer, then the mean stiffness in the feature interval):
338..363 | 0.076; 6.72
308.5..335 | 0.251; 5.6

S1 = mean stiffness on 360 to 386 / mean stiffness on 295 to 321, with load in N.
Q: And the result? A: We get 1.8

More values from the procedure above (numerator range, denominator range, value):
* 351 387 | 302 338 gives 1.34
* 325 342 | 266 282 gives 1.13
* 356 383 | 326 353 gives 1.08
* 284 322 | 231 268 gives 0.65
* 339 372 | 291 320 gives 1.68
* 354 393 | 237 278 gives 1.12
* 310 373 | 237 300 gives 1.09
